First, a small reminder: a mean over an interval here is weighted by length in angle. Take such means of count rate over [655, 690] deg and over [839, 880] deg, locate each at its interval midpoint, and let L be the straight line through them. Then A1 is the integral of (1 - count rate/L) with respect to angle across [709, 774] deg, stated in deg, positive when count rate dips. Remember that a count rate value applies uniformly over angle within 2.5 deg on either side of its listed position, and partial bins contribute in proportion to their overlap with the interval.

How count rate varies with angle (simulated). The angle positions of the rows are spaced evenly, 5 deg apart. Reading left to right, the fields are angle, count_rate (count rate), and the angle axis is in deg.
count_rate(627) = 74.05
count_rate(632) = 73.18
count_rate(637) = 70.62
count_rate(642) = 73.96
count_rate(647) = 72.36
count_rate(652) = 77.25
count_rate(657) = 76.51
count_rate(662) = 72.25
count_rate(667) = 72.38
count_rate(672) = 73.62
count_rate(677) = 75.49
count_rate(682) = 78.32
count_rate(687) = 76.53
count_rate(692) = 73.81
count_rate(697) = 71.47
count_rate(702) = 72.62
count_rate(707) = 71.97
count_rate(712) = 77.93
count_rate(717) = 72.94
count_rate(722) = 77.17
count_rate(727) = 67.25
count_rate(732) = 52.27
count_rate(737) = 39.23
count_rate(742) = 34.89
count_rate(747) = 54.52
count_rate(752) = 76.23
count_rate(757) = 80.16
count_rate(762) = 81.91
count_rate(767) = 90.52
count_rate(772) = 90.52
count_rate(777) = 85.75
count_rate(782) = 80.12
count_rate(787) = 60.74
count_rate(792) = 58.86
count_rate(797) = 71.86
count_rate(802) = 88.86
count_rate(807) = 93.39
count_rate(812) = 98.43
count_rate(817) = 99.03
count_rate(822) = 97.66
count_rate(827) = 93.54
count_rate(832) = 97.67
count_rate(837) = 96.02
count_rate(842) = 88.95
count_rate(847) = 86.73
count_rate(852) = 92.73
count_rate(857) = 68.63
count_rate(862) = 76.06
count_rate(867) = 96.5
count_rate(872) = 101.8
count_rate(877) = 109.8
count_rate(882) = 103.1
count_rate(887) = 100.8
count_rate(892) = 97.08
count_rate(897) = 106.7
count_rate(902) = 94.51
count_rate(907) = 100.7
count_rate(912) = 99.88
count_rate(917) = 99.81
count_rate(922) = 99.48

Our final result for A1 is 9.7 deg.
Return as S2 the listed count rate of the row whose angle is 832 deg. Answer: 97.67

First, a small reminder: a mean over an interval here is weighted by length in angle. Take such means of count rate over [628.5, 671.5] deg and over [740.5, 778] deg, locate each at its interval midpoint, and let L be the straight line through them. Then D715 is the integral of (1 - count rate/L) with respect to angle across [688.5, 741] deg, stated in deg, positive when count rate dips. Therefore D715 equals 5.3 deg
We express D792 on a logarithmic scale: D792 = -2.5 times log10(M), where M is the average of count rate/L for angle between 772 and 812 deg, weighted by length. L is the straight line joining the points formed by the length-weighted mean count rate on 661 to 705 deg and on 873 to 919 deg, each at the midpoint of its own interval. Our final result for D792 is 0.11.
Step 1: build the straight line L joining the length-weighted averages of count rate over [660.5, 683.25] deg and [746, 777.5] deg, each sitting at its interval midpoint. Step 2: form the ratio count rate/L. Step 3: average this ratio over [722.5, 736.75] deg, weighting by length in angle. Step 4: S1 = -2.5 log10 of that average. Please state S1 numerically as 0.31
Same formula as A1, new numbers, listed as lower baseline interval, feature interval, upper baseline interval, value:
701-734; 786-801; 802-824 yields 4.02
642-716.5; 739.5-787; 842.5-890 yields 4.95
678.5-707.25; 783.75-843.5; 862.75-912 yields 2.43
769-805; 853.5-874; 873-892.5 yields 2.61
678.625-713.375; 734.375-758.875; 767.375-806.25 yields 6.48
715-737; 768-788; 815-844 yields -0.47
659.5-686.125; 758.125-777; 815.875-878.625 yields -0.59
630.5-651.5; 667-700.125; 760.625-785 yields 1.00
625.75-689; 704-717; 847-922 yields 0.81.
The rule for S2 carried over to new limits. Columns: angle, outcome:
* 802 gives 88.86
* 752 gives 76.23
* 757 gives 80.16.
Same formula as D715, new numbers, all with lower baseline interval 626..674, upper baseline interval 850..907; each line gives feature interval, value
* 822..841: -0.9 deg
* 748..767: 1.1 deg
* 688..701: 0.8 deg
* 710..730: 1.8 deg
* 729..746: 7.9 deg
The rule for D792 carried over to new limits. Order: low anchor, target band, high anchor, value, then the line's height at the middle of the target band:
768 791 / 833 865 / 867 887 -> 0.124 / 96.3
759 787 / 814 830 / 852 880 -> -0.111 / 87.4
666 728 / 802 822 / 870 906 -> -0.060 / 90.9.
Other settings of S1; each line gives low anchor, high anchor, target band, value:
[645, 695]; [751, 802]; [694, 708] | 0.06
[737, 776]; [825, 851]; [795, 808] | -0.01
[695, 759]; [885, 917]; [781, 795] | 0.18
